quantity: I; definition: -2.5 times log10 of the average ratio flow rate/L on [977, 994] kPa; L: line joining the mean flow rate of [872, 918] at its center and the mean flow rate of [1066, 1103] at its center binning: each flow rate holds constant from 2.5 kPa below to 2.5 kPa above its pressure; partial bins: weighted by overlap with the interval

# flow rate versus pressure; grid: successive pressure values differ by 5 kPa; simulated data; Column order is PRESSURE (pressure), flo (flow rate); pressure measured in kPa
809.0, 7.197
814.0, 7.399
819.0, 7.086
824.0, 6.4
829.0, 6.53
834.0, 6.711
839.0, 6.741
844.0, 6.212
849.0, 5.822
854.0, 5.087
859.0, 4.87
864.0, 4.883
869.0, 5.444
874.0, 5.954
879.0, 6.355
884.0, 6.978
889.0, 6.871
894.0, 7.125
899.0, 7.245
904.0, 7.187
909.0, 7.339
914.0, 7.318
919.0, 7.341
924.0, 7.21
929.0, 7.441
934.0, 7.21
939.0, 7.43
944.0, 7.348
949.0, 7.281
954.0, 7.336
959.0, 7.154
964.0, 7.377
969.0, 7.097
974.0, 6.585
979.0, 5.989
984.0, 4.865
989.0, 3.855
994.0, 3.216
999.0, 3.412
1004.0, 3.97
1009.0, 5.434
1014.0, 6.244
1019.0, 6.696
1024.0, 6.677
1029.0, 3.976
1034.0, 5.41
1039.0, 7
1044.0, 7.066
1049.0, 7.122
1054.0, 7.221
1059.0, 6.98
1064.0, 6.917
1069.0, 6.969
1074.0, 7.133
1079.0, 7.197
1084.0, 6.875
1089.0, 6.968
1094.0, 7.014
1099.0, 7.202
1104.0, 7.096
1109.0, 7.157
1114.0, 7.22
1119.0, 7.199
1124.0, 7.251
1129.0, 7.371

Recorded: 0.45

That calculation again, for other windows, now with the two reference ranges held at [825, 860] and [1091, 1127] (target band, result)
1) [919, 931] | -0.15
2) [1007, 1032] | 0.17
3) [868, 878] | 0.06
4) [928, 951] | -0.14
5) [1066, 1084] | -0.01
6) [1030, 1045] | 0.11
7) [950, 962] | -0.11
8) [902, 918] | -0.15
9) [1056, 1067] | 0.00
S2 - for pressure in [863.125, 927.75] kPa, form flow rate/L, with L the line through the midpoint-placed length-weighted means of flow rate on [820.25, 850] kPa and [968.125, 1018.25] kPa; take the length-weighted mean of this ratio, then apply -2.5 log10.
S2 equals -0.15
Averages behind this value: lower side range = 6.46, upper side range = 5.06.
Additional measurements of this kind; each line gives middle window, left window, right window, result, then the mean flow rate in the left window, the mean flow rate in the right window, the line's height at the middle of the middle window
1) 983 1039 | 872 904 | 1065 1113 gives 0.36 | 6.8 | 7.07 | 6.96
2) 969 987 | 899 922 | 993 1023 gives -0.04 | 7.29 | 5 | 5.71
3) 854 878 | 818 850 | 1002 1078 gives 0.21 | 6.5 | 6.35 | 6.48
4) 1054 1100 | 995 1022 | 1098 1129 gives -0.09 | 5.07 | 7.2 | 6.46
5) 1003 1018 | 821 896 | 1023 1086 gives 0.19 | 6.13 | 6.65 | 6.54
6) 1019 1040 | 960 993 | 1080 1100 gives 0.11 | 5.89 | 7.01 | 6.42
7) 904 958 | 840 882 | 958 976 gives -0.12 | 5.64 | 7.06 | 6.58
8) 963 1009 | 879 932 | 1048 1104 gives 0.36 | 7.17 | 7.05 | 7.11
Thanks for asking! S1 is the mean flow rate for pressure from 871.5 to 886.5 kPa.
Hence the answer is 6.43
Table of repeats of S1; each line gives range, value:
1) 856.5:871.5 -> 5.07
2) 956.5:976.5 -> 7.05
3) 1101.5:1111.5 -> 7.13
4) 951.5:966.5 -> 7.29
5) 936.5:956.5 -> 7.35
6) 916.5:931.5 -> 7.33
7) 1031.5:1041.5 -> 6.21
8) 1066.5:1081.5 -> 7.1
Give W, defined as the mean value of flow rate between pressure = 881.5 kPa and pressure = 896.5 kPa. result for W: 6.99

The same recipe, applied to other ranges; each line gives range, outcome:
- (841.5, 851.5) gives 6.02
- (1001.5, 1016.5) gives 5.22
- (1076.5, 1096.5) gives 7.01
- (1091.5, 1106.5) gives 7.1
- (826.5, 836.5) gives 6.62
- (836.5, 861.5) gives 5.75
